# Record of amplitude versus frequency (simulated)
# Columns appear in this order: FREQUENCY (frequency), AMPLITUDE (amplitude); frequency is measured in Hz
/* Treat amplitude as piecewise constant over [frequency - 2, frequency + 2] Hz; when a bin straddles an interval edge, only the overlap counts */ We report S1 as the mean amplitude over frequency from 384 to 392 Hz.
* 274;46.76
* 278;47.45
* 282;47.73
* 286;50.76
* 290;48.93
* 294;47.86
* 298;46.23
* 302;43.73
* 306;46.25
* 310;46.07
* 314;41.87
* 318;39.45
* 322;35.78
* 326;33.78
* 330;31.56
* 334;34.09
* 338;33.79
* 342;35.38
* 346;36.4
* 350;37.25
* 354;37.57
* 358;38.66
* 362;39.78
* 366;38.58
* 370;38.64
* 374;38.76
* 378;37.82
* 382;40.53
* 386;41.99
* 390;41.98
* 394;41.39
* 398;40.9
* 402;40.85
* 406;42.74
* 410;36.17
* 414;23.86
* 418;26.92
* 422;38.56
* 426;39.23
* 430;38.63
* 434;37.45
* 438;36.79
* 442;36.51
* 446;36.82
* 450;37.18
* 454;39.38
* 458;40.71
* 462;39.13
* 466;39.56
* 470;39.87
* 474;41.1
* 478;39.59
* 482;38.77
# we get 42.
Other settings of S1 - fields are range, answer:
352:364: 38.7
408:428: 32.9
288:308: 46.6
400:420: 34.1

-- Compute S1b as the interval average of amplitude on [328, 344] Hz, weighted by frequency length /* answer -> 33.7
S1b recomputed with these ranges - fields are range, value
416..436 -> 36.2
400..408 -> 41.8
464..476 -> 40.2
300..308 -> 45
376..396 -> 40.7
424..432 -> 38.9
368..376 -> 38.7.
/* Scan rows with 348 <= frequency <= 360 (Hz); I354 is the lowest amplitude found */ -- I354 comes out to 37.25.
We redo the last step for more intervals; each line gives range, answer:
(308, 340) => 31.56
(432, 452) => 36.51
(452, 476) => 39.13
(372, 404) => 37.82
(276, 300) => 46.23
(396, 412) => 36.17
